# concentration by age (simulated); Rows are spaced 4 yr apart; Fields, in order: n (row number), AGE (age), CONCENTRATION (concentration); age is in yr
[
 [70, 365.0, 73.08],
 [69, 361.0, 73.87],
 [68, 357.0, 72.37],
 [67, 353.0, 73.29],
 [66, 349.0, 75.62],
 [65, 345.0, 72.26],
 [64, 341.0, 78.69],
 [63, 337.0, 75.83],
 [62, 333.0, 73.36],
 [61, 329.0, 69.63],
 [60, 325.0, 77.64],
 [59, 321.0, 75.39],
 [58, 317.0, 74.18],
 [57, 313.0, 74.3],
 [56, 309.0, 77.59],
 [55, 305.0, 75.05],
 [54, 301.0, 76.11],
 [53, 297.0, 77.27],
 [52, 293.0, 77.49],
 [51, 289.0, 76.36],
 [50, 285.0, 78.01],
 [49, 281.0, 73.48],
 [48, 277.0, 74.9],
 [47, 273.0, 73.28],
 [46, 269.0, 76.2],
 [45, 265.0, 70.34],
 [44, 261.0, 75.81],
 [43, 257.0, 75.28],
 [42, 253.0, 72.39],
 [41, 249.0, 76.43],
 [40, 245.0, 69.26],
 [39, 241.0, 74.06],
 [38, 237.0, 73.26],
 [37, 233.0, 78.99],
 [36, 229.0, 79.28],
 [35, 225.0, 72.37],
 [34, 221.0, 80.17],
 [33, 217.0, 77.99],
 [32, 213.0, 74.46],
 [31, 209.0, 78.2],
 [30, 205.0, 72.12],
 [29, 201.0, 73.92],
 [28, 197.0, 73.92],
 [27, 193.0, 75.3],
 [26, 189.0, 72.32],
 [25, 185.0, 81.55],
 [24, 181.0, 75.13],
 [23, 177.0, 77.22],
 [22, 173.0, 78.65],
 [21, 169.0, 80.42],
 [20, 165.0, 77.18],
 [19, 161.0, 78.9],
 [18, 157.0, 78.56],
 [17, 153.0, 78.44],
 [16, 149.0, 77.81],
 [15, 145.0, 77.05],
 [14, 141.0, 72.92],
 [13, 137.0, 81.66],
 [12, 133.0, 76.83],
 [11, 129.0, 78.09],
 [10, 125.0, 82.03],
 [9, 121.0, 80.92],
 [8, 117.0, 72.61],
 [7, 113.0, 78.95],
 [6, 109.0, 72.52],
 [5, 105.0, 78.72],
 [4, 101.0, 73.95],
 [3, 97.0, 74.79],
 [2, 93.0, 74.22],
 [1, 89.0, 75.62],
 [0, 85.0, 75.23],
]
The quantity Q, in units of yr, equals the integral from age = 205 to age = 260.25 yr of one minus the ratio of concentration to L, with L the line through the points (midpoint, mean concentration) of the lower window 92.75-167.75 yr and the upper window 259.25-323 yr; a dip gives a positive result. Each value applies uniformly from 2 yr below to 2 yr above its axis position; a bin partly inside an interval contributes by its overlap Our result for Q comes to 0.5 yr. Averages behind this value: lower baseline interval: 77.3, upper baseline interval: 75.4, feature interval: 75.4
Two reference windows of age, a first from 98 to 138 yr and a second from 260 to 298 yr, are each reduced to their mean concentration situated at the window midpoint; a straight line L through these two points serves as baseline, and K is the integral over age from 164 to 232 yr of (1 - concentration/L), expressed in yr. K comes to -0.1 yr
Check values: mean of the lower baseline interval 77.5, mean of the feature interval 76.5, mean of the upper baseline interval 75.2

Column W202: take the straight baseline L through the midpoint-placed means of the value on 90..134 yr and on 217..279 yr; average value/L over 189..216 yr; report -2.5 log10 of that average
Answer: 0.01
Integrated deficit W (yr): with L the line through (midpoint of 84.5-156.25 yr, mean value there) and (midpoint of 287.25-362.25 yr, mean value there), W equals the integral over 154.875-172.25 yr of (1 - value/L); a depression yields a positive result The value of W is -0.5 yr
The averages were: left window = 76.9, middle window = 78.8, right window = 75.1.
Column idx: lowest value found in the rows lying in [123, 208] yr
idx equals 72.12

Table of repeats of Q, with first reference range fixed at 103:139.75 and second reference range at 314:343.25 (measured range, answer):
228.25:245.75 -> 0.27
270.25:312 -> -0.25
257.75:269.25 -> 0.29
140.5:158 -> 0.07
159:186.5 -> -0.43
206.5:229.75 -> -0.10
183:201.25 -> 0.32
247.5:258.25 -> 0.20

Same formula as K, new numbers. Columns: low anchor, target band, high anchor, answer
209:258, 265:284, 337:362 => 0.2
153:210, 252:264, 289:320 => 0.3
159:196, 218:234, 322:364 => -0.3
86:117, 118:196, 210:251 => -2.4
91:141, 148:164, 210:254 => -0.4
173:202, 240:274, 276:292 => 1.0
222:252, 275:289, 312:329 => -0.1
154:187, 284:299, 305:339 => -0.3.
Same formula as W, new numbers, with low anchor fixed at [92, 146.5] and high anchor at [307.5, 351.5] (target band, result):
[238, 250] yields 0.4 yr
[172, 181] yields -0.1 yr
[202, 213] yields 0.2 yr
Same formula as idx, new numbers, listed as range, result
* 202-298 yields 69.26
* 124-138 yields 76.83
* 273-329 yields 69.63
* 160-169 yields 77.18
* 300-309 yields 75.05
